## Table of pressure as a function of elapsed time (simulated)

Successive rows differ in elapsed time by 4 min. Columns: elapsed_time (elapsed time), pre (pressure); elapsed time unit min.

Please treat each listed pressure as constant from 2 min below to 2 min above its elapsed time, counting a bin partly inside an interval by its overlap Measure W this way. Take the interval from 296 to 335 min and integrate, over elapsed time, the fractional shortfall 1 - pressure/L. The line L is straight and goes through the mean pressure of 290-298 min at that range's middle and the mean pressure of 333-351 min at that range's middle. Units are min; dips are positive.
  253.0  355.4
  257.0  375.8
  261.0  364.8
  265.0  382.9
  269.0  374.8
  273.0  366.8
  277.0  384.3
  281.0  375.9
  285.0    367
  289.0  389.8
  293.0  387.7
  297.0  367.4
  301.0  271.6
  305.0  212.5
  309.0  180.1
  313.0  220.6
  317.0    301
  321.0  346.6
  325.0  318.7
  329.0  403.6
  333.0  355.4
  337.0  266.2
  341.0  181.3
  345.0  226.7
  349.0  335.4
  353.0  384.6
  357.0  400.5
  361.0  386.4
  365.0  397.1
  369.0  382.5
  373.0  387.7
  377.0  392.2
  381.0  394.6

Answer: 3.2 min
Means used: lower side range 380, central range 296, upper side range 264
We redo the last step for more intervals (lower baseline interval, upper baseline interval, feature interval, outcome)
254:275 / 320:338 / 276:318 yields 5.26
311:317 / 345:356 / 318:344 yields -2.00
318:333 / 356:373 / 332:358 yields 4.93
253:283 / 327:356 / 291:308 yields 2.22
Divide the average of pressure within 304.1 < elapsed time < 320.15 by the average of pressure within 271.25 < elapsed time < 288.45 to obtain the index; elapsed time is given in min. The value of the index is 0.6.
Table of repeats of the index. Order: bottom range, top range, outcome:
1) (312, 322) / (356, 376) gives 1.34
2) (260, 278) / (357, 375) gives 1.04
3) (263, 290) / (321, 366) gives 0.88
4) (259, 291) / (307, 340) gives 0.79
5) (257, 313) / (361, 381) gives 1.16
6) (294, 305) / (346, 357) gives 1.16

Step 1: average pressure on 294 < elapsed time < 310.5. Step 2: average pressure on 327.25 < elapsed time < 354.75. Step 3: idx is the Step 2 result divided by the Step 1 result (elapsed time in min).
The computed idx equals 1.1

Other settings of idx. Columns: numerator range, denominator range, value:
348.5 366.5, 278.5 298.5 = 1.02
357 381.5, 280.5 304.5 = 1.12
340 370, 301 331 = 1.21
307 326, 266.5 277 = 0.72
